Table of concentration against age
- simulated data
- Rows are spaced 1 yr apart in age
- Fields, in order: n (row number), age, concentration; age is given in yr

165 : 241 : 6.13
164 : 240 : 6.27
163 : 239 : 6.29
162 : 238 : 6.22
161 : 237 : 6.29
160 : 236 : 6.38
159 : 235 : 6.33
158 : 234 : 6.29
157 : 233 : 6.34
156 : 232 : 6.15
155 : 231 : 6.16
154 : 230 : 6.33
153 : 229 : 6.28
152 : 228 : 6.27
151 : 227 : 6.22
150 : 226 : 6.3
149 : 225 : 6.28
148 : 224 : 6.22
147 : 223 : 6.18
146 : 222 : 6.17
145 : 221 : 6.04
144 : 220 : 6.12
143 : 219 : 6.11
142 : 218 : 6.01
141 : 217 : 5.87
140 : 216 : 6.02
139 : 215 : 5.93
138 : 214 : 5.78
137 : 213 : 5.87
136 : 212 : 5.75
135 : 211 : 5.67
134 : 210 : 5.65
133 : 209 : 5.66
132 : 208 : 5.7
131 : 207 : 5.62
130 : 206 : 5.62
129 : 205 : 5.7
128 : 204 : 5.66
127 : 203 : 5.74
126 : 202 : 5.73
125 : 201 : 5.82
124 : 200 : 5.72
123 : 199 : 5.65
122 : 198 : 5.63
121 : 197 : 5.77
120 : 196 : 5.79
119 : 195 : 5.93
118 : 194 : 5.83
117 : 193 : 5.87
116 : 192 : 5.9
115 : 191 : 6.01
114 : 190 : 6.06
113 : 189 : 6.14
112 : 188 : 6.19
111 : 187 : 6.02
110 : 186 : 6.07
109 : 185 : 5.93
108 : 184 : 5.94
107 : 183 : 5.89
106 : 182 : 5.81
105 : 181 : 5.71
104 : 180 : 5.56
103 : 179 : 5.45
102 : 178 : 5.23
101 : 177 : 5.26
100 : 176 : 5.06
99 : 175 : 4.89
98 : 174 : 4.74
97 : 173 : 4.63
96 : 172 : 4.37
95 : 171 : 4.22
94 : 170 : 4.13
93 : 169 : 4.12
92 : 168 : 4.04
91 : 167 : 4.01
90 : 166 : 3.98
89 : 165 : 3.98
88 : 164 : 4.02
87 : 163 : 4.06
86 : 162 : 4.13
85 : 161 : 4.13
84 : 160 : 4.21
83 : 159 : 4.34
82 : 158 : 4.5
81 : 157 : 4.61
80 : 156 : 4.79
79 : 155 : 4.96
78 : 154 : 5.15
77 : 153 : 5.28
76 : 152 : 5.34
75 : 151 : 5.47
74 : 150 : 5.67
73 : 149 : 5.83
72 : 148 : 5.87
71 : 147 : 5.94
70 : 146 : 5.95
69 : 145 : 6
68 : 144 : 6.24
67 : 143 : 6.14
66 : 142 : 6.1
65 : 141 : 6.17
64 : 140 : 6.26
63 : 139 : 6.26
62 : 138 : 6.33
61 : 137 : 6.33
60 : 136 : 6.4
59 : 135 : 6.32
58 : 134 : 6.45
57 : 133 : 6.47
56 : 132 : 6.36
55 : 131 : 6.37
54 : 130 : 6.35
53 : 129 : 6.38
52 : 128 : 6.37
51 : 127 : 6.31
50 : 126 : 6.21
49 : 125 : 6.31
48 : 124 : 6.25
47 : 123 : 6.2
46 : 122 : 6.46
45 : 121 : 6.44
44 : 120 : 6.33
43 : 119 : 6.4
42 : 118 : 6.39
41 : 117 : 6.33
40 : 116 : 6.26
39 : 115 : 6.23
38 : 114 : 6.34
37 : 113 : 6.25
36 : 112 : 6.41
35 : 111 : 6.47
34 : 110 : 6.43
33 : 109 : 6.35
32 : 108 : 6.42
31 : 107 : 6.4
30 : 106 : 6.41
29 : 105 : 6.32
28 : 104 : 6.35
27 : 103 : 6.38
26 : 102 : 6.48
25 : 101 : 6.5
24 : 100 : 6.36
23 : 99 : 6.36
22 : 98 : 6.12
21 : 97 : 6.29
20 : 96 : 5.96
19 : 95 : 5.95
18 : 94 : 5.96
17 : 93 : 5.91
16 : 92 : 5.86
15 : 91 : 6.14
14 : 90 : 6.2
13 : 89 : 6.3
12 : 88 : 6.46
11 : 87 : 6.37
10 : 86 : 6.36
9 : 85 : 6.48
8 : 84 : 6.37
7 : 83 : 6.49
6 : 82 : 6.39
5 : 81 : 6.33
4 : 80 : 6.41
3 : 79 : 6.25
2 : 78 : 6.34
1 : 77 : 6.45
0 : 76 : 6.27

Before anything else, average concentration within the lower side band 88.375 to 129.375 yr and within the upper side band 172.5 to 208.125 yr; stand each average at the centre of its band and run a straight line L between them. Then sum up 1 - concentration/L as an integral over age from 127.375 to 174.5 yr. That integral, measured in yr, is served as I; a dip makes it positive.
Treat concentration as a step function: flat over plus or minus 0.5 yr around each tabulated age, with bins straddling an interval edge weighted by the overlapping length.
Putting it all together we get 5.27 yr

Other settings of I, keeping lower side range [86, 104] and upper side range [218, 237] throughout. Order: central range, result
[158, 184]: 6.5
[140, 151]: 0.4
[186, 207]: 1.3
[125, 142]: -0.3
